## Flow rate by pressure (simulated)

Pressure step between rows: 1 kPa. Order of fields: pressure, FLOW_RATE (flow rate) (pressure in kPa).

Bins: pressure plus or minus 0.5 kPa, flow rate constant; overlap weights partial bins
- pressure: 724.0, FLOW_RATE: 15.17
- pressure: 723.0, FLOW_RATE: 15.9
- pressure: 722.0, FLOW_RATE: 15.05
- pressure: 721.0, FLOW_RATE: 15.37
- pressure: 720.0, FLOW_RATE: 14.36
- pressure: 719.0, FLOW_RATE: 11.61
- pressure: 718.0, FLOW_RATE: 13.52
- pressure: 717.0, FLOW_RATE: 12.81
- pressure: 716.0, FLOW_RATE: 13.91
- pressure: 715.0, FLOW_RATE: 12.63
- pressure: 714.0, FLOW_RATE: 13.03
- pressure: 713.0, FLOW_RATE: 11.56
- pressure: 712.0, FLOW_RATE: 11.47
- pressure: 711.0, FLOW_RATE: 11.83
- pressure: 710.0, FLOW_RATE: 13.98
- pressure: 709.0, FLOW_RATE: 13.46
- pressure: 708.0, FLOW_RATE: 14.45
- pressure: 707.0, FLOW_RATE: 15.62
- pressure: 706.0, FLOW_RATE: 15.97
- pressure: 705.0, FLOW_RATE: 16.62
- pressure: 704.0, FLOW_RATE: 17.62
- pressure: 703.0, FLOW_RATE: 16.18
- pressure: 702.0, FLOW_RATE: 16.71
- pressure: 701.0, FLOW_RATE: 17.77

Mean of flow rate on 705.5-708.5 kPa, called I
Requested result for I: 15.3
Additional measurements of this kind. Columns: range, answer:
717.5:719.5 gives 12.6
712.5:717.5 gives 12.8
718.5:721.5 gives 13.8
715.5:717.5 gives 13.4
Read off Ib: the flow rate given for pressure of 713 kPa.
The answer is 11.56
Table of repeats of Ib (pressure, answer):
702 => 16.71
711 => 11.83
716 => 13.91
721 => 15.37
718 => 13.52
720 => 14.36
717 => 12.81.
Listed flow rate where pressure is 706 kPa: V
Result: 15.97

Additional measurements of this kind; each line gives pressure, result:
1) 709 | 13.46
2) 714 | 13.03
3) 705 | 16.62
